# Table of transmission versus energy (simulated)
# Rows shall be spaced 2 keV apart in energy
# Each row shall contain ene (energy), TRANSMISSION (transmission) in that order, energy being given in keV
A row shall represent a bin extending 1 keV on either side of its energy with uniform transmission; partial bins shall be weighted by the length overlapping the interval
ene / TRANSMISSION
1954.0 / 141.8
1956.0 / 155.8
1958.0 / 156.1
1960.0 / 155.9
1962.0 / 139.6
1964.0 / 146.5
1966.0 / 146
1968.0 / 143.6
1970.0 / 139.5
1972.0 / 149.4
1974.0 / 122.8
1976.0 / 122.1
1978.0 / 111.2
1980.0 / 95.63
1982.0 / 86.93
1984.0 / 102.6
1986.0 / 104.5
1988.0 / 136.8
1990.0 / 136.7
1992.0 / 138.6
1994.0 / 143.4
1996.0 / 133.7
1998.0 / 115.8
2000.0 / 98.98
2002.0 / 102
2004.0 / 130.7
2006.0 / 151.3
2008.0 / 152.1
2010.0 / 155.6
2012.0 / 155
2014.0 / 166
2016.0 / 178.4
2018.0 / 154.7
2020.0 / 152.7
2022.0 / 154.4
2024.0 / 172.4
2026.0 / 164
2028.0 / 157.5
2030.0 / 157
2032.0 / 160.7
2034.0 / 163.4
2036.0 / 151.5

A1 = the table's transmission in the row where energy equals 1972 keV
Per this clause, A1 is 149.4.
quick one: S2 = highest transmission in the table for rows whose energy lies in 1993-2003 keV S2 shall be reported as 143.4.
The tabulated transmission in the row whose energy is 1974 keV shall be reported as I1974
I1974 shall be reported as 122.8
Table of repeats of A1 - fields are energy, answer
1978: 111.2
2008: 152.1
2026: 164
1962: 139.6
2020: 152.7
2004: 130.7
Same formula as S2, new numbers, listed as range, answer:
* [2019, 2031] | 172.4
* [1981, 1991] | 136.8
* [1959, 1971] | 155.9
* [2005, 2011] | 155.6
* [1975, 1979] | 122.1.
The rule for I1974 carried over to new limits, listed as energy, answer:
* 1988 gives 136.8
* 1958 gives 156.1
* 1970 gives 139.5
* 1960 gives 155.9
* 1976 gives 122.1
